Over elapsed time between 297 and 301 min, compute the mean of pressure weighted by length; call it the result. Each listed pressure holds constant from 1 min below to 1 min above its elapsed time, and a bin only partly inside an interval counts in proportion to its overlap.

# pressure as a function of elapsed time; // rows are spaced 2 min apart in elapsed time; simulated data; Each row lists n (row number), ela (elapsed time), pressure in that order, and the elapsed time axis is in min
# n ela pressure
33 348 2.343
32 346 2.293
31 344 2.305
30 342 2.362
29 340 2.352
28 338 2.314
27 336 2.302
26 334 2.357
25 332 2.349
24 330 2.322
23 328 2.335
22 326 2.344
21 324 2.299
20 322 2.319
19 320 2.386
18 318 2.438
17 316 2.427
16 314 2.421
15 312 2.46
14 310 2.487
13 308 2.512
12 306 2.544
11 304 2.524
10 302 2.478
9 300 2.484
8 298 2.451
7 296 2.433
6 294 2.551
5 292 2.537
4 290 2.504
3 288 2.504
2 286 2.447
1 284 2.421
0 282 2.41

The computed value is 2.47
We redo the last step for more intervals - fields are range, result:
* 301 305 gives 2.5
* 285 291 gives 2.48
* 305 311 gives 2.51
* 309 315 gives 2.46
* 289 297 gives 2.51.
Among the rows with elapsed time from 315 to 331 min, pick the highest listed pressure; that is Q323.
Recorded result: 2.438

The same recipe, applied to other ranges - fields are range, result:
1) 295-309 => 2.544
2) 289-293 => 2.537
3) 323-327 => 2.344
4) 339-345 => 2.362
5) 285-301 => 2.551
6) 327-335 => 2.357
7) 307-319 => 2.512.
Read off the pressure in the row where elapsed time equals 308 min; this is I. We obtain 2.512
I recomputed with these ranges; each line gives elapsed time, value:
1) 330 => 2.322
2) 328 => 2.335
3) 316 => 2.427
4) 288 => 2.504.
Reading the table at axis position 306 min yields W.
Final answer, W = 2.544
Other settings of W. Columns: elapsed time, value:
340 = 2.352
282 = 2.41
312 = 2.46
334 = 2.357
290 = 2.504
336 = 2.302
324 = 2.299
